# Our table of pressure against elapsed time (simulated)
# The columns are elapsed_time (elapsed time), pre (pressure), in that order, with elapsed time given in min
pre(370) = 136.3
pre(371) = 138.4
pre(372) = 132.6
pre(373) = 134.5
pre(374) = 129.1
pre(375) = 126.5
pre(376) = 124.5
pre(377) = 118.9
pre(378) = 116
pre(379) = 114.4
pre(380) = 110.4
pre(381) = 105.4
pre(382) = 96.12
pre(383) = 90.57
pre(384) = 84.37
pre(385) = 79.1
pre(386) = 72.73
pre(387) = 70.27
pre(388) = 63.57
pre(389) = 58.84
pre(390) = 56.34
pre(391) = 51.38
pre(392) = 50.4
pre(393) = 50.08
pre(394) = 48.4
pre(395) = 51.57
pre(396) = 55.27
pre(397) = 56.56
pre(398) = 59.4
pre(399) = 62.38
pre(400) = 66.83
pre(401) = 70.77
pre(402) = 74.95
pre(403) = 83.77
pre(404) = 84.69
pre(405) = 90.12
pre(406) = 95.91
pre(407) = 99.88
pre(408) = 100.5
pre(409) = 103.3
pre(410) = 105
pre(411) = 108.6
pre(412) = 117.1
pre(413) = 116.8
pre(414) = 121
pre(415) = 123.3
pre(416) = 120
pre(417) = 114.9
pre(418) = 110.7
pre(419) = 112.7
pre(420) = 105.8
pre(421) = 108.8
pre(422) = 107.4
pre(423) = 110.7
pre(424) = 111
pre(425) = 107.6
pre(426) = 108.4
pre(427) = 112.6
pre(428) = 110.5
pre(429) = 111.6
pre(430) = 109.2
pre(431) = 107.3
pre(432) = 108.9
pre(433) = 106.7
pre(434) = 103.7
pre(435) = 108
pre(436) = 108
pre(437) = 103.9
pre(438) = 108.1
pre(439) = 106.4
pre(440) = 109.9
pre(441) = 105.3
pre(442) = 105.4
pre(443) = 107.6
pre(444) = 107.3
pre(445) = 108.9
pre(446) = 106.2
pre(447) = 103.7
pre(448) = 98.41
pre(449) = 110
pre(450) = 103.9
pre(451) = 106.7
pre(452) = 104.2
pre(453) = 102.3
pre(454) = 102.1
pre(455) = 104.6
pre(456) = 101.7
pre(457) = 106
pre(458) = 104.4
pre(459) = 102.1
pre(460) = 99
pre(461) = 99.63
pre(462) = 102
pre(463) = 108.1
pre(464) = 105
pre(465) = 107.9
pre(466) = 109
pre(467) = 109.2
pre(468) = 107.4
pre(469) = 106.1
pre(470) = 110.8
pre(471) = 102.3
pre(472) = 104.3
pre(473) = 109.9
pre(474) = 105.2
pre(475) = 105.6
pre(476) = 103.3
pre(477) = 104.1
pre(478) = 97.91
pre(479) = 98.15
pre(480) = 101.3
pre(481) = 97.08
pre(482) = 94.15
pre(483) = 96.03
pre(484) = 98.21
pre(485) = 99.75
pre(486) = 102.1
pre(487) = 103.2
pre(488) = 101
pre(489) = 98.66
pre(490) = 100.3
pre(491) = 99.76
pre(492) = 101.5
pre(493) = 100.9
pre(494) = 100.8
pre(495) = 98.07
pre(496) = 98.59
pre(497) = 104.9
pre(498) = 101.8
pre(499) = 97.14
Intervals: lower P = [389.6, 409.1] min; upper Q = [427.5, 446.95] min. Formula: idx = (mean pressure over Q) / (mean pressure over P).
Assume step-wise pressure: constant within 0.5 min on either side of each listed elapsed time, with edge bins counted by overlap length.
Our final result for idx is 1.53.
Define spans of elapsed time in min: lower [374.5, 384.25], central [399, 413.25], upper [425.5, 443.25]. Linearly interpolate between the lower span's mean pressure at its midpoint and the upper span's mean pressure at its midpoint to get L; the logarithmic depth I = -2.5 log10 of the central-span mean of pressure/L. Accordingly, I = 0.17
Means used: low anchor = 109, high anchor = 108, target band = 92.6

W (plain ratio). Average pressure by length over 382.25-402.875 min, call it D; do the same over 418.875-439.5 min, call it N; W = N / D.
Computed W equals 1.68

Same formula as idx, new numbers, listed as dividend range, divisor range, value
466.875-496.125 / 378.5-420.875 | 1.18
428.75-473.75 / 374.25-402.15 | 1.35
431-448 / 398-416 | 1.12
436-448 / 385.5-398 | 1.86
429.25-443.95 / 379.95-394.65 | 1.51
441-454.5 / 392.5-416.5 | 1.22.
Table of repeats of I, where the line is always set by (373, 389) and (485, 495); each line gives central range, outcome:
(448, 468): -0.04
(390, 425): 0.12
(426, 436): -0.09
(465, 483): -0.03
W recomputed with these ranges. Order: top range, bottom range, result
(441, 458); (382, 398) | 1.65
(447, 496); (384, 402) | 1.68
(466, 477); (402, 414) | 1.06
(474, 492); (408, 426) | 0.90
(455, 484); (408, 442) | 0.94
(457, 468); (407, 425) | 0.94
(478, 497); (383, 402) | 1.59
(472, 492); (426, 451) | 0.94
